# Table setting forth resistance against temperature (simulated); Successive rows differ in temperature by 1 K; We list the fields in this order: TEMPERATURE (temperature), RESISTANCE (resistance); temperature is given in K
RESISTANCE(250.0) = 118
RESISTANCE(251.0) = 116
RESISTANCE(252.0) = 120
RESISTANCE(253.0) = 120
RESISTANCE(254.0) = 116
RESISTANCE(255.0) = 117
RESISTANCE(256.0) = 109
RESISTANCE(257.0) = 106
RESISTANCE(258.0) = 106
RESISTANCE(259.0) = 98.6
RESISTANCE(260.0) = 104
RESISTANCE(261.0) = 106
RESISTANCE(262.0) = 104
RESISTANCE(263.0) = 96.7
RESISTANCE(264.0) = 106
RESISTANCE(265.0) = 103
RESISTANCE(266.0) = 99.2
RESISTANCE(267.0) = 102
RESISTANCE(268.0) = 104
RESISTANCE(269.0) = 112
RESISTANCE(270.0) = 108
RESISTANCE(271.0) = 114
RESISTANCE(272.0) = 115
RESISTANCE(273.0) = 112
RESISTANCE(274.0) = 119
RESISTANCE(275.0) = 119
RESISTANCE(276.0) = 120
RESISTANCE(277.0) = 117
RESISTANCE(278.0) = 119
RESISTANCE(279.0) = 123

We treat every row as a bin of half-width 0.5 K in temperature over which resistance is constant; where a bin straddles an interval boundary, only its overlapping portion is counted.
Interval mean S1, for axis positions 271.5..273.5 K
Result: 114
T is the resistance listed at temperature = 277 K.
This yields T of 117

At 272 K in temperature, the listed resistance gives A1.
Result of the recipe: 115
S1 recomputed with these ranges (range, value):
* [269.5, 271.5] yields 111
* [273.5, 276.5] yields 119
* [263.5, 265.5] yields 104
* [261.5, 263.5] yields 100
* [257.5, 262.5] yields 104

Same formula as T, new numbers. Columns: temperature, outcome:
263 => 96.7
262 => 104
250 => 118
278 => 119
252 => 120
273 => 112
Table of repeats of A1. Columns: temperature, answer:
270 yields 108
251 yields 116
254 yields 116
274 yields 119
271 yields 114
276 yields 120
